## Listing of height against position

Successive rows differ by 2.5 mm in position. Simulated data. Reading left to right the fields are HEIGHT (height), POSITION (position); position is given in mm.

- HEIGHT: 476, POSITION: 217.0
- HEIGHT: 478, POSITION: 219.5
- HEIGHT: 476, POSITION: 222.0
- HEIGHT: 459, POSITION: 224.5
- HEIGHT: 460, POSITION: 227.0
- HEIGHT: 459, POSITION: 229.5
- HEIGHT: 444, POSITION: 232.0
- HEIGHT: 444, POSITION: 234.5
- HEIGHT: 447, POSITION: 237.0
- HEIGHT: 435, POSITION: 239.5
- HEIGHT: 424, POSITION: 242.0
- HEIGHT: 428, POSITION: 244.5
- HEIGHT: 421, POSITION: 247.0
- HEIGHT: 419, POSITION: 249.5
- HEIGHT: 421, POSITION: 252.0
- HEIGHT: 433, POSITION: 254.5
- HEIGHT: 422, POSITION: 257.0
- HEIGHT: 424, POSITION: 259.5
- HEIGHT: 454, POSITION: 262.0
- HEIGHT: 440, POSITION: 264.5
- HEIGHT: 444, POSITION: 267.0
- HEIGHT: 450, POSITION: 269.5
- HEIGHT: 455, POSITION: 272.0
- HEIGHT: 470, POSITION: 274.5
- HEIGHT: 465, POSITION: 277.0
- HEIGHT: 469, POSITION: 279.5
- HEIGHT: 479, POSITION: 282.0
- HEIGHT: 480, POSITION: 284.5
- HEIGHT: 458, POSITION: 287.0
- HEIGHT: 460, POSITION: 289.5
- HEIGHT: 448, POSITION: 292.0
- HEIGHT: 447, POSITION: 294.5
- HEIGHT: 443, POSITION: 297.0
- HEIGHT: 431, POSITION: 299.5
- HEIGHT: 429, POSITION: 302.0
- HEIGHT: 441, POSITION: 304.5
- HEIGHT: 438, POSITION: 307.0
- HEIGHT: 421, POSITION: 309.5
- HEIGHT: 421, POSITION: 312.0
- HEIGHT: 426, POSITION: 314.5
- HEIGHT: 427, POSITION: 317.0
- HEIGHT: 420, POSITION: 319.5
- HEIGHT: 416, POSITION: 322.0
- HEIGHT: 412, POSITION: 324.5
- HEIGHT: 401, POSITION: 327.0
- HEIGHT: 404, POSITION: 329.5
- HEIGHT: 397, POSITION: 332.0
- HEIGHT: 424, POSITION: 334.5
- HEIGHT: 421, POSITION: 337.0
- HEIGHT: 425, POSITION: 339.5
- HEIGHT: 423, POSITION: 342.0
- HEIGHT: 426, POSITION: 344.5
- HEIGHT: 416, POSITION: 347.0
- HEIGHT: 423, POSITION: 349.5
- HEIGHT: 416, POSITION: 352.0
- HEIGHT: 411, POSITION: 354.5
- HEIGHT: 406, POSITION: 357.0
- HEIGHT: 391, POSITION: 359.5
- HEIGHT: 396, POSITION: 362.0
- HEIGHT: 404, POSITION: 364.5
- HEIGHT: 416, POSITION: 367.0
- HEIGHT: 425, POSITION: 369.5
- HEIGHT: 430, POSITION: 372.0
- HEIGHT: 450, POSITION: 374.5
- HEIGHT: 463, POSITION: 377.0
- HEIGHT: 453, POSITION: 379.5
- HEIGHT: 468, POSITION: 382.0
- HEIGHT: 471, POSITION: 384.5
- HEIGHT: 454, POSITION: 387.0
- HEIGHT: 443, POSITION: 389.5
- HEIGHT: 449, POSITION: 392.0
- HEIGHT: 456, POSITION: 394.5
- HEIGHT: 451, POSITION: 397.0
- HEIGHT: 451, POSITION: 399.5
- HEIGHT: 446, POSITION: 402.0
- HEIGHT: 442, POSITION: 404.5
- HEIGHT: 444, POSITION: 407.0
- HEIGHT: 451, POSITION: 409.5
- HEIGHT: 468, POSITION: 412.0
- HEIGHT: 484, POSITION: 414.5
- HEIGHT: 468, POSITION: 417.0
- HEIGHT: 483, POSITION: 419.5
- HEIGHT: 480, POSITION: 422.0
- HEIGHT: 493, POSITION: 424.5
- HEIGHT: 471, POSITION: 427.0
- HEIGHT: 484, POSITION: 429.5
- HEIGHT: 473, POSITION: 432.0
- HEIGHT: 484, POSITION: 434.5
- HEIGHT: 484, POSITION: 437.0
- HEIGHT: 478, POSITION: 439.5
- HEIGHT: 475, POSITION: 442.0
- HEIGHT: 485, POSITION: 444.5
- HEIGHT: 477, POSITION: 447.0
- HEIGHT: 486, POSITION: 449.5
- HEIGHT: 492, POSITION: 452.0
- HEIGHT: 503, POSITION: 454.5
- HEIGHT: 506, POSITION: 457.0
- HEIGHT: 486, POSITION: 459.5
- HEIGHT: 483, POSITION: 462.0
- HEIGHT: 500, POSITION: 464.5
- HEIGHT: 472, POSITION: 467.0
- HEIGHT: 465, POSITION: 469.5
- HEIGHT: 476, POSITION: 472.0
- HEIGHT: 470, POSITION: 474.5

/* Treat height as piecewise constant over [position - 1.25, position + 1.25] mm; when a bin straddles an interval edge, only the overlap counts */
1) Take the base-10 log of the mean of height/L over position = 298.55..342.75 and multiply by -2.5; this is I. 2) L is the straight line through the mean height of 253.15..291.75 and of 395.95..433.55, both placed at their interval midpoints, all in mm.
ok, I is 0.09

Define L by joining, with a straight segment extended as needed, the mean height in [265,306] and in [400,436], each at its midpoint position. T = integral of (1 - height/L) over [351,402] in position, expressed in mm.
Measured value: 3.2 mm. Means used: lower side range 454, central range 436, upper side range 469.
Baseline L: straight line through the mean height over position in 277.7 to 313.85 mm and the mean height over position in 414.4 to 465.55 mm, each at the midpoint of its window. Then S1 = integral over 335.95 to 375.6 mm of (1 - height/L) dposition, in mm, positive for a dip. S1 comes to 3.9 mm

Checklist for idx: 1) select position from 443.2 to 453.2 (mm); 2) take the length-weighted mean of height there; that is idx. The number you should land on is 485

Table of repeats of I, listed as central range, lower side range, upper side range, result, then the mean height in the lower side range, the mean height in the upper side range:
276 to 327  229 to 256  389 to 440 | 0.01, 433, 466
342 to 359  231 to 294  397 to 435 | 0.10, 445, 467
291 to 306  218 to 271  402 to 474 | 0.03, 442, 478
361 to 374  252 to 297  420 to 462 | 0.13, 452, 485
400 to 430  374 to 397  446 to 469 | 0.01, 456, 489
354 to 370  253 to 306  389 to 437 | 0.13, 449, 465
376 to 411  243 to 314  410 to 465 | 0.04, 443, 483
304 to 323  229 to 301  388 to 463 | 0.07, 445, 472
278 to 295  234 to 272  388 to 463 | -0.05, 434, 472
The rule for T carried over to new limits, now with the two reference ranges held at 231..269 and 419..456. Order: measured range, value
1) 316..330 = 1.2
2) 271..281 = -0.6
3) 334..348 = 1.1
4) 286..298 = -0.2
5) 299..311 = 0.4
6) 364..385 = 1.1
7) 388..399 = 0.5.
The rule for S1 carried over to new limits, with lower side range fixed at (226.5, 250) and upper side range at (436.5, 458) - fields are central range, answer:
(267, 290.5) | -0.9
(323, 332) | 1.1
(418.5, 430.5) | 0.0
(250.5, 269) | 0.4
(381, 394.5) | 0.5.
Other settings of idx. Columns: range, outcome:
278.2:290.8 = 469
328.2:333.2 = 401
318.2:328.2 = 412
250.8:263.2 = 431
